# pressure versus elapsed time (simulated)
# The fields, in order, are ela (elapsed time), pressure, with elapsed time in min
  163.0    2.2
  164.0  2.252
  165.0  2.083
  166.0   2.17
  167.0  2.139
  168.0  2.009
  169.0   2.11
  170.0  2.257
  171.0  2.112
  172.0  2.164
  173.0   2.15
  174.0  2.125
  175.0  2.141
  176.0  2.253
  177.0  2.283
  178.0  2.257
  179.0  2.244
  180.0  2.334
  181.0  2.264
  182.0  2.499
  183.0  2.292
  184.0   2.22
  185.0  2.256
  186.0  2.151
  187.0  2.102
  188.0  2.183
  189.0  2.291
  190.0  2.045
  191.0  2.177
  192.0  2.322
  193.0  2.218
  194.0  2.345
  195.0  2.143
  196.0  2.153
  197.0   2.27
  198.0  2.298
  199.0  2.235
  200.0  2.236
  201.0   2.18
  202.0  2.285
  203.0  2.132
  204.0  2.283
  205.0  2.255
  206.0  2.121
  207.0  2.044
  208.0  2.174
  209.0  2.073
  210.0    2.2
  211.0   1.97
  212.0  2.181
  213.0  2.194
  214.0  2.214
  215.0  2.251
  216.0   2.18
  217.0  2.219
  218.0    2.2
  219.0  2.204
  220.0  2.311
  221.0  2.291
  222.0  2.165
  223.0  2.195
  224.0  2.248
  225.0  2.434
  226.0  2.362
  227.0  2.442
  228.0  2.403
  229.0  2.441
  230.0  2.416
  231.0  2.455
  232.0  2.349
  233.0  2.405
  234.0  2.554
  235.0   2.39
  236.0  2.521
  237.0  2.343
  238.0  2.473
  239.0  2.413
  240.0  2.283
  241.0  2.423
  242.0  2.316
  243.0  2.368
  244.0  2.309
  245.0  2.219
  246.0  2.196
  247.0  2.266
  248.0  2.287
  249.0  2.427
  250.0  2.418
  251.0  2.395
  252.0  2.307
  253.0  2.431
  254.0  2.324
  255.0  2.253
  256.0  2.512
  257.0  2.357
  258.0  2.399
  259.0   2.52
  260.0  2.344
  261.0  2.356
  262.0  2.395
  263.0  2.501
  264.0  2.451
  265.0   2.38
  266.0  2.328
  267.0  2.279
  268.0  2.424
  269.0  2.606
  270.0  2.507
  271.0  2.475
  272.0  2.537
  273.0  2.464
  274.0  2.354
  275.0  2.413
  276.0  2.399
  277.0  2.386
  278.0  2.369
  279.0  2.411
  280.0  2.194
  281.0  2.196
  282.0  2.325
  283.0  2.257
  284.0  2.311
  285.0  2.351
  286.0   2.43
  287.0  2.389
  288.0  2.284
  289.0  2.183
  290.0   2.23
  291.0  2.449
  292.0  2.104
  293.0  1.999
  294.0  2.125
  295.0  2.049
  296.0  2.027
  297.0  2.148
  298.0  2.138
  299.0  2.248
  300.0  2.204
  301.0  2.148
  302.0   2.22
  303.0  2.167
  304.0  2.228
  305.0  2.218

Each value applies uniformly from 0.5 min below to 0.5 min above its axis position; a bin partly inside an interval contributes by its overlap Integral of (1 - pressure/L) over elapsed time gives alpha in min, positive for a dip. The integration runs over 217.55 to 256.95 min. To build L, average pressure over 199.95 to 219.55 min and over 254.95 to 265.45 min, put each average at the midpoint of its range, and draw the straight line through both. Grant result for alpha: -0.8 min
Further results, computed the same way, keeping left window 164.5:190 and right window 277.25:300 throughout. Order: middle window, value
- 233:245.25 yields -0.9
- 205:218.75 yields 0.3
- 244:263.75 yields -1.2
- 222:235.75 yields -1.0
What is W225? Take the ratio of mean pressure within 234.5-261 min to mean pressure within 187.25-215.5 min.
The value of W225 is 1.08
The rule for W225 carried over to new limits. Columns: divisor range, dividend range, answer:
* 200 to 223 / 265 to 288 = 1.09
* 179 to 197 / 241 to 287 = 1.06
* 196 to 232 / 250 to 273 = 1.08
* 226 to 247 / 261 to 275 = 1.02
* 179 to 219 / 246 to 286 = 1.08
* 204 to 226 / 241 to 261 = 1.07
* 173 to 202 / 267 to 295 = 1.05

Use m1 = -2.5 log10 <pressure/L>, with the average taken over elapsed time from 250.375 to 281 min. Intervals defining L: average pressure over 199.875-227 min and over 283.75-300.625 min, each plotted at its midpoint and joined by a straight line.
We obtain -0.088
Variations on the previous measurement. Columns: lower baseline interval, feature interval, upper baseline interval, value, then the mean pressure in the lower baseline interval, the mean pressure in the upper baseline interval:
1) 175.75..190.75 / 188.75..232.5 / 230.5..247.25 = 0.031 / 2.24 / 2.37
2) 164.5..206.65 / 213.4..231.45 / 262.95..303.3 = -0.027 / 2.21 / 2.3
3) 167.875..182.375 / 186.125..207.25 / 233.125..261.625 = 0.027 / 2.22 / 2.37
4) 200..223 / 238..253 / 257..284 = -0.015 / 2.19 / 2.39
